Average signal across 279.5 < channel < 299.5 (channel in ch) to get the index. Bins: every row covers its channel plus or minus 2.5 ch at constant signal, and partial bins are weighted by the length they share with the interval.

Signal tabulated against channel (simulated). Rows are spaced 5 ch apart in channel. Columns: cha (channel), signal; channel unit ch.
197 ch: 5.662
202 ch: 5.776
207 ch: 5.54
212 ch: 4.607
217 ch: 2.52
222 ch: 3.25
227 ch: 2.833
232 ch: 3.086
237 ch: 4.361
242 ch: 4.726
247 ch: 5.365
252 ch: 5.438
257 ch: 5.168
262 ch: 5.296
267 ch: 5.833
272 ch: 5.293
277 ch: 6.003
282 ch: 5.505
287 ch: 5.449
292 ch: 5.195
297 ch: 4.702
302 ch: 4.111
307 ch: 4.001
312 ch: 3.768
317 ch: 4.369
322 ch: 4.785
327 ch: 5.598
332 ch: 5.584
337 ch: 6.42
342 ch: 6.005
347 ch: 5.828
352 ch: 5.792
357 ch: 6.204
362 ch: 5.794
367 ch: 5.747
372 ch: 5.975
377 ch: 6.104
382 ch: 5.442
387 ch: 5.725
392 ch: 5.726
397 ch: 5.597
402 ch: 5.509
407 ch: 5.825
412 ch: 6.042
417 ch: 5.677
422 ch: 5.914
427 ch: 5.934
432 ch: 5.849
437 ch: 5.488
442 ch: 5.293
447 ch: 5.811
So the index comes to 5.21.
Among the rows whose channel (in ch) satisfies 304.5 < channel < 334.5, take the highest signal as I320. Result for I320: 5.598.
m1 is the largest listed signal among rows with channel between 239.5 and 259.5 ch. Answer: 5.438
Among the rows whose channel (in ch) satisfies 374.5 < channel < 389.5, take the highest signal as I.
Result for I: 6.104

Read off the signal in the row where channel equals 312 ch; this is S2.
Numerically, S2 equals 3.768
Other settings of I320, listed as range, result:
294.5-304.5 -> 4.702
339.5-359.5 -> 6.204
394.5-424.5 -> 6.042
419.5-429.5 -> 5.934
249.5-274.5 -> 5.833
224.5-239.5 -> 4.361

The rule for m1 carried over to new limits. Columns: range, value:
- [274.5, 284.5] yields 6.003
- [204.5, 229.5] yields 5.54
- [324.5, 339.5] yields 6.42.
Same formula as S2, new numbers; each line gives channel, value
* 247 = 5.365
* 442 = 5.293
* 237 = 4.361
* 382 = 5.442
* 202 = 5.776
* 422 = 5.914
